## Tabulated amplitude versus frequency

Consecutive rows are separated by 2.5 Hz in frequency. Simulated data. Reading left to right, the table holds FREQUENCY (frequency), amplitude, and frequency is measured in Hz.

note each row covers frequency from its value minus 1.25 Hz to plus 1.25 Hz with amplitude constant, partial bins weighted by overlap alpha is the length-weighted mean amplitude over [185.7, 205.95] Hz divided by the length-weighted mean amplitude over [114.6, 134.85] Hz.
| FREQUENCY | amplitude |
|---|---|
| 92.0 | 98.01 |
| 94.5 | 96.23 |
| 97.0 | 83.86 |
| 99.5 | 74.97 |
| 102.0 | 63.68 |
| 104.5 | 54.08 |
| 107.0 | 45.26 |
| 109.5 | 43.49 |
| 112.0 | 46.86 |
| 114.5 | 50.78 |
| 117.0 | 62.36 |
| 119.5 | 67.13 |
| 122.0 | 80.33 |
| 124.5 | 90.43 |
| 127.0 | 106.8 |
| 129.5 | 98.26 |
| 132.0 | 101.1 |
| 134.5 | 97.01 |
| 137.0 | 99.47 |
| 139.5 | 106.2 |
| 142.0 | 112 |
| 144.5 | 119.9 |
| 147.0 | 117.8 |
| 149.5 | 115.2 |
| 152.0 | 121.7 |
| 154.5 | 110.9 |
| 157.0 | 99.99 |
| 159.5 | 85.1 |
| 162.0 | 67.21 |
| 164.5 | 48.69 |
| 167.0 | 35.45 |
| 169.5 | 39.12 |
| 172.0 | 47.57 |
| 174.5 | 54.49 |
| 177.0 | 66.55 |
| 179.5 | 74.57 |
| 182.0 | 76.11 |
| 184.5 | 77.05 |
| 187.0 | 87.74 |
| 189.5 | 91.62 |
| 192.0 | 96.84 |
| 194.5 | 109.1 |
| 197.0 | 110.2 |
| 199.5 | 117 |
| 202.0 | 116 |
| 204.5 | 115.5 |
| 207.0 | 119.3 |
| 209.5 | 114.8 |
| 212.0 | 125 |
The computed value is 1.24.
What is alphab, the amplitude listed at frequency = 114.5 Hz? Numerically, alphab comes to 50.78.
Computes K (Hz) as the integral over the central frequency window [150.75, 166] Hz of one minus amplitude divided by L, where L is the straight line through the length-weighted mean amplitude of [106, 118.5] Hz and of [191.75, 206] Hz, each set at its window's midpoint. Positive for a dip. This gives -1.1 Hz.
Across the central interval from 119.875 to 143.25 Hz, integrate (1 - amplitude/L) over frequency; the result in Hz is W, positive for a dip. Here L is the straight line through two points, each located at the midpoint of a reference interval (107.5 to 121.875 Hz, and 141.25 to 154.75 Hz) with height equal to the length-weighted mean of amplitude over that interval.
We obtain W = -3.2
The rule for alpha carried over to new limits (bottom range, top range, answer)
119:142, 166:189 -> 0.66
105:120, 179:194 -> 1.65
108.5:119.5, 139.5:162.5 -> 2.02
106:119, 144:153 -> 2.33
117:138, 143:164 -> 1.13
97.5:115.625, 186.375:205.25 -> 1.91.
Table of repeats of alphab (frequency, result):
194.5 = 109.1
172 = 47.57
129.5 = 98.26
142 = 112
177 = 66.55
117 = 62.36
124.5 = 90.43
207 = 119.3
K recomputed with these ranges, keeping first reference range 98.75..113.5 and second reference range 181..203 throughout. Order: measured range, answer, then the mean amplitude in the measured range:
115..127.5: -3.2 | 78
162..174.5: 5.7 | 46.3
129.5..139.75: -4.7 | 100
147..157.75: -4.9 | 113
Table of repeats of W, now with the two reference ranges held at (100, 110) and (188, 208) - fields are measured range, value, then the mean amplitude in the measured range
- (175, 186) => 2.92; 72.6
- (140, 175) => -1.01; 85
